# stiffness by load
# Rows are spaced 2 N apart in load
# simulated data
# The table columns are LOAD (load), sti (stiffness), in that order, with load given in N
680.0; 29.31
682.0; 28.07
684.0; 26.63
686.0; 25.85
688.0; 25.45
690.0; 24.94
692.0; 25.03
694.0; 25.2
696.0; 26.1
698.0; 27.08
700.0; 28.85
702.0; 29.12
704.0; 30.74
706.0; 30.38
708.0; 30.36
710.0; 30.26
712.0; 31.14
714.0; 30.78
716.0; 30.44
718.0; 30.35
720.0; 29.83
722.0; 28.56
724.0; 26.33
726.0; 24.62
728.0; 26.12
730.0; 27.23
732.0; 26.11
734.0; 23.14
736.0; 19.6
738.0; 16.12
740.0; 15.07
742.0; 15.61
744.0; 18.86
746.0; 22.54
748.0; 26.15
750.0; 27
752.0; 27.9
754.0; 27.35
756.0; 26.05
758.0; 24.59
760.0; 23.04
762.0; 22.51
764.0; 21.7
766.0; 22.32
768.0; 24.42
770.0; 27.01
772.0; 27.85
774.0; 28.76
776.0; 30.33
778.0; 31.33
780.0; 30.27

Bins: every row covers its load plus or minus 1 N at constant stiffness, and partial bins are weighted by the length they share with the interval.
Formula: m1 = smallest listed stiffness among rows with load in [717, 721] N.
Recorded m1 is 29.83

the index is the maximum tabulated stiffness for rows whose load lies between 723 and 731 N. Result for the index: 27.23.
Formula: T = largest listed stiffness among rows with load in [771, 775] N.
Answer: 28.76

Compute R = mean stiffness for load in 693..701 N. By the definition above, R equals 26.8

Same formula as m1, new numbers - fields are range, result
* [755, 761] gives 23.04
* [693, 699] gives 25.2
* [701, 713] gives 29.12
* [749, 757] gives 26.05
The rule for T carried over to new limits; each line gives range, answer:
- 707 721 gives 31.14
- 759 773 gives 27.85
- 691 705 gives 30.74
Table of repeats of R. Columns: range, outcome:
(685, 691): 25.4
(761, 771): 23.6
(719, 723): 29.2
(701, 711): 30.2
